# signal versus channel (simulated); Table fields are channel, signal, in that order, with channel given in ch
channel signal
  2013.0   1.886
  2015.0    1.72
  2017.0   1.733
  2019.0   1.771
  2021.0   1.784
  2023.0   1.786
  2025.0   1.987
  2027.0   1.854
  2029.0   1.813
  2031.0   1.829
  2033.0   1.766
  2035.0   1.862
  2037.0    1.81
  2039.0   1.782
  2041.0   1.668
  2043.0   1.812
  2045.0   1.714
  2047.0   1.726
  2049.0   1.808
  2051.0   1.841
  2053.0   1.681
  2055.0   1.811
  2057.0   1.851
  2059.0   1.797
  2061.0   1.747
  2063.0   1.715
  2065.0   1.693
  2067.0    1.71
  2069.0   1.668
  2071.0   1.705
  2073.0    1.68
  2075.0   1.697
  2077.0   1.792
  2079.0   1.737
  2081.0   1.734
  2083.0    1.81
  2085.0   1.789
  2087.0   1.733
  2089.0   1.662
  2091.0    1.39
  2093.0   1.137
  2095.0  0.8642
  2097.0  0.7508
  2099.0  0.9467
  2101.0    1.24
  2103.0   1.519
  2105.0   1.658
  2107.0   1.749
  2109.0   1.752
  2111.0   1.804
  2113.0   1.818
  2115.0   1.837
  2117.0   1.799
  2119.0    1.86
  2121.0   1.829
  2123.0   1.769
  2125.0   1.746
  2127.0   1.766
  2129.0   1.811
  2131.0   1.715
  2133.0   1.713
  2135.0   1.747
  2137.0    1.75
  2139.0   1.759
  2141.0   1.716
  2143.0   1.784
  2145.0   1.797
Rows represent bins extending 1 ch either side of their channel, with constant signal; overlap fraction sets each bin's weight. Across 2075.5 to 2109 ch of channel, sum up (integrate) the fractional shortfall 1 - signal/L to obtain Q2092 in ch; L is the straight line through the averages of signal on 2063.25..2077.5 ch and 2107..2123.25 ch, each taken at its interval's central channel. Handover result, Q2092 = 5.2 ch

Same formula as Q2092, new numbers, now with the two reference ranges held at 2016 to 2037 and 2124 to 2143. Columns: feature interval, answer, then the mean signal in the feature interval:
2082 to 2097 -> 2.90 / 1.43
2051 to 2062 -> 0.10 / 1.78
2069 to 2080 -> 0.43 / 1.72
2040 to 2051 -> 0.31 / 1.75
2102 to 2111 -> 0.42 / 1.68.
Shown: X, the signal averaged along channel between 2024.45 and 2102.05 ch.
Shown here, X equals 1.65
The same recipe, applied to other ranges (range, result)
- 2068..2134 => 1.62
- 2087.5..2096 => 1.29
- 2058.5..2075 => 1.71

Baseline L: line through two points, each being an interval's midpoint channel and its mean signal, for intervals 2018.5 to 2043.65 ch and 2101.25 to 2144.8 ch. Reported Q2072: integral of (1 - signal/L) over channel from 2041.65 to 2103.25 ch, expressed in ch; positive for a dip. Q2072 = 6.1 ch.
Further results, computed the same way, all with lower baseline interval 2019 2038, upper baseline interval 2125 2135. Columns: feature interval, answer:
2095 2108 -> 3.6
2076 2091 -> 0.5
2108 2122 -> -0.4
